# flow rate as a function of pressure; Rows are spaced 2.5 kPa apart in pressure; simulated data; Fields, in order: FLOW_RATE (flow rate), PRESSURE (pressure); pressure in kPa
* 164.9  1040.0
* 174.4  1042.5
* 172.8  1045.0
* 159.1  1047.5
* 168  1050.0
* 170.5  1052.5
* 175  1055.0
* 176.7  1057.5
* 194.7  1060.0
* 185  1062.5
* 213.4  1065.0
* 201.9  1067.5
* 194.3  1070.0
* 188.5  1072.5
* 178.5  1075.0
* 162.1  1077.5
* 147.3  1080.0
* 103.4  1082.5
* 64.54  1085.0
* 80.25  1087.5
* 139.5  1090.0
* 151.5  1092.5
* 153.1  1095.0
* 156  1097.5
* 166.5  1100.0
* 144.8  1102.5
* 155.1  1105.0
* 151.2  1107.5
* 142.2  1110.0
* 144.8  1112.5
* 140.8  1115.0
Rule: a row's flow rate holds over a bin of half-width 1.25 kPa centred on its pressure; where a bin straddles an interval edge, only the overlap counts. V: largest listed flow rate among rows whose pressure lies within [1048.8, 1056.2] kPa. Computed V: 175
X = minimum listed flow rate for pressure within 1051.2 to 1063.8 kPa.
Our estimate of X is 170.5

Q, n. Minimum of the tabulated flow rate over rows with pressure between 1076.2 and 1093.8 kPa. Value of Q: 64.54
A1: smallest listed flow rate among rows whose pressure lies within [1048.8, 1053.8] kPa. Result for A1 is 168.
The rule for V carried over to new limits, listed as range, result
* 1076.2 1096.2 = 162.1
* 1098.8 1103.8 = 166.5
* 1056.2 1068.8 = 213.4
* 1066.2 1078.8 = 201.9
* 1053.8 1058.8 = 176.7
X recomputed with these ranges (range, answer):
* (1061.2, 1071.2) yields 185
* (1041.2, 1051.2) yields 159.1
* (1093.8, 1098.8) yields 153.1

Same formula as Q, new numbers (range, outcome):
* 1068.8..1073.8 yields 188.5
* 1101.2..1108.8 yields 144.8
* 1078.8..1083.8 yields 103.4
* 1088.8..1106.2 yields 139.5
